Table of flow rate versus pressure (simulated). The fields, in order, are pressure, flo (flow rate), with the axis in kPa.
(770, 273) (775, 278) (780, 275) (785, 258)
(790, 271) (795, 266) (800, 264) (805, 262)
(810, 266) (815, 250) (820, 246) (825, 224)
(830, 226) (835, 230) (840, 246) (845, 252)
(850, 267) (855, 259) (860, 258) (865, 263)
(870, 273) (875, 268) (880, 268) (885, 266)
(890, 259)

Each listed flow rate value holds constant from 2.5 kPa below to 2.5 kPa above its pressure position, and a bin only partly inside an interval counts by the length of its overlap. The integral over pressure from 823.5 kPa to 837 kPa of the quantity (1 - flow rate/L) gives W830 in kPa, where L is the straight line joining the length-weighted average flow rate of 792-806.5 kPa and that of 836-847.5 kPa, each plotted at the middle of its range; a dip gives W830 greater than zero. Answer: 1.32 kPa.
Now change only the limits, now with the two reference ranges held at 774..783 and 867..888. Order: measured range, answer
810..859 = 4.6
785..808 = 0.8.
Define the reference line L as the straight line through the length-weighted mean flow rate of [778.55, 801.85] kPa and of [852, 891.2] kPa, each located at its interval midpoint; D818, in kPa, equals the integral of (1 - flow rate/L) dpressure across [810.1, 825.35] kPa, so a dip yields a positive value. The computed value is 1.1 kPa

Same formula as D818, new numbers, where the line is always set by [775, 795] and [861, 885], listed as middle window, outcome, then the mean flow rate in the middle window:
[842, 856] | 0.46 kPa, 259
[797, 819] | 0.73 kPa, 260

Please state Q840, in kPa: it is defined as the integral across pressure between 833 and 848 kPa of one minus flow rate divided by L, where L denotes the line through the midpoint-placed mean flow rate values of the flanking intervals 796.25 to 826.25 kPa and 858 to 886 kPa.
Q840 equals 0.9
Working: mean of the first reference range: 254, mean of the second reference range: 266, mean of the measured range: 244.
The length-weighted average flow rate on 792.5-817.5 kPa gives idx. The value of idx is 262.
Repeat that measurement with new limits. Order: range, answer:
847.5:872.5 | 264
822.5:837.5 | 227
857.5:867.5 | 260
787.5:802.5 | 267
